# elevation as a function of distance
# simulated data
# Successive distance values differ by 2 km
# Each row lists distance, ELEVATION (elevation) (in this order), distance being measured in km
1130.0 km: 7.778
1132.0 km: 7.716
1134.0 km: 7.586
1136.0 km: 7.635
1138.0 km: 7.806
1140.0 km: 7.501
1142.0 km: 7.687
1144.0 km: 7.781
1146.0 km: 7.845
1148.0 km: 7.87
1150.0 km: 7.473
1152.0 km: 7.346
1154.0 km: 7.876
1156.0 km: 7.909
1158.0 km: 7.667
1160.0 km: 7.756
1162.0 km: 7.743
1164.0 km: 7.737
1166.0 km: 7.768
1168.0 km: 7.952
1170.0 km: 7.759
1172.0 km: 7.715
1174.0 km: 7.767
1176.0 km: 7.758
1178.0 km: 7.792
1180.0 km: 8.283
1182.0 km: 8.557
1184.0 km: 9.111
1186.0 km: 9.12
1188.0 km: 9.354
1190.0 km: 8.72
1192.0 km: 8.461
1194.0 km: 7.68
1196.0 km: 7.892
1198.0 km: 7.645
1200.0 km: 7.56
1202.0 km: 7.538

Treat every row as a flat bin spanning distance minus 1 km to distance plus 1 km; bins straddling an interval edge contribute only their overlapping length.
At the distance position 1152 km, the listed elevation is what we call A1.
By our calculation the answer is 7.346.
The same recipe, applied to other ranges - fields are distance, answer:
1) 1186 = 9.12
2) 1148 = 7.87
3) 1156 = 7.909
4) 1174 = 7.767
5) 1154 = 7.876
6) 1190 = 8.72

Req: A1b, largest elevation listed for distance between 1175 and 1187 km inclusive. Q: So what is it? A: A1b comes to 9.12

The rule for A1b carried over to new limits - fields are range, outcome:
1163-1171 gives 7.952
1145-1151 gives 7.87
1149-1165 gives 7.909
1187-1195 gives 9.354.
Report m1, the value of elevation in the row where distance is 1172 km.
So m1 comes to 7.715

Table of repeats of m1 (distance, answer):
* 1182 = 8.557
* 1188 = 9.354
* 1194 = 7.68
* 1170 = 7.759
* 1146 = 7.845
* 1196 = 7.892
